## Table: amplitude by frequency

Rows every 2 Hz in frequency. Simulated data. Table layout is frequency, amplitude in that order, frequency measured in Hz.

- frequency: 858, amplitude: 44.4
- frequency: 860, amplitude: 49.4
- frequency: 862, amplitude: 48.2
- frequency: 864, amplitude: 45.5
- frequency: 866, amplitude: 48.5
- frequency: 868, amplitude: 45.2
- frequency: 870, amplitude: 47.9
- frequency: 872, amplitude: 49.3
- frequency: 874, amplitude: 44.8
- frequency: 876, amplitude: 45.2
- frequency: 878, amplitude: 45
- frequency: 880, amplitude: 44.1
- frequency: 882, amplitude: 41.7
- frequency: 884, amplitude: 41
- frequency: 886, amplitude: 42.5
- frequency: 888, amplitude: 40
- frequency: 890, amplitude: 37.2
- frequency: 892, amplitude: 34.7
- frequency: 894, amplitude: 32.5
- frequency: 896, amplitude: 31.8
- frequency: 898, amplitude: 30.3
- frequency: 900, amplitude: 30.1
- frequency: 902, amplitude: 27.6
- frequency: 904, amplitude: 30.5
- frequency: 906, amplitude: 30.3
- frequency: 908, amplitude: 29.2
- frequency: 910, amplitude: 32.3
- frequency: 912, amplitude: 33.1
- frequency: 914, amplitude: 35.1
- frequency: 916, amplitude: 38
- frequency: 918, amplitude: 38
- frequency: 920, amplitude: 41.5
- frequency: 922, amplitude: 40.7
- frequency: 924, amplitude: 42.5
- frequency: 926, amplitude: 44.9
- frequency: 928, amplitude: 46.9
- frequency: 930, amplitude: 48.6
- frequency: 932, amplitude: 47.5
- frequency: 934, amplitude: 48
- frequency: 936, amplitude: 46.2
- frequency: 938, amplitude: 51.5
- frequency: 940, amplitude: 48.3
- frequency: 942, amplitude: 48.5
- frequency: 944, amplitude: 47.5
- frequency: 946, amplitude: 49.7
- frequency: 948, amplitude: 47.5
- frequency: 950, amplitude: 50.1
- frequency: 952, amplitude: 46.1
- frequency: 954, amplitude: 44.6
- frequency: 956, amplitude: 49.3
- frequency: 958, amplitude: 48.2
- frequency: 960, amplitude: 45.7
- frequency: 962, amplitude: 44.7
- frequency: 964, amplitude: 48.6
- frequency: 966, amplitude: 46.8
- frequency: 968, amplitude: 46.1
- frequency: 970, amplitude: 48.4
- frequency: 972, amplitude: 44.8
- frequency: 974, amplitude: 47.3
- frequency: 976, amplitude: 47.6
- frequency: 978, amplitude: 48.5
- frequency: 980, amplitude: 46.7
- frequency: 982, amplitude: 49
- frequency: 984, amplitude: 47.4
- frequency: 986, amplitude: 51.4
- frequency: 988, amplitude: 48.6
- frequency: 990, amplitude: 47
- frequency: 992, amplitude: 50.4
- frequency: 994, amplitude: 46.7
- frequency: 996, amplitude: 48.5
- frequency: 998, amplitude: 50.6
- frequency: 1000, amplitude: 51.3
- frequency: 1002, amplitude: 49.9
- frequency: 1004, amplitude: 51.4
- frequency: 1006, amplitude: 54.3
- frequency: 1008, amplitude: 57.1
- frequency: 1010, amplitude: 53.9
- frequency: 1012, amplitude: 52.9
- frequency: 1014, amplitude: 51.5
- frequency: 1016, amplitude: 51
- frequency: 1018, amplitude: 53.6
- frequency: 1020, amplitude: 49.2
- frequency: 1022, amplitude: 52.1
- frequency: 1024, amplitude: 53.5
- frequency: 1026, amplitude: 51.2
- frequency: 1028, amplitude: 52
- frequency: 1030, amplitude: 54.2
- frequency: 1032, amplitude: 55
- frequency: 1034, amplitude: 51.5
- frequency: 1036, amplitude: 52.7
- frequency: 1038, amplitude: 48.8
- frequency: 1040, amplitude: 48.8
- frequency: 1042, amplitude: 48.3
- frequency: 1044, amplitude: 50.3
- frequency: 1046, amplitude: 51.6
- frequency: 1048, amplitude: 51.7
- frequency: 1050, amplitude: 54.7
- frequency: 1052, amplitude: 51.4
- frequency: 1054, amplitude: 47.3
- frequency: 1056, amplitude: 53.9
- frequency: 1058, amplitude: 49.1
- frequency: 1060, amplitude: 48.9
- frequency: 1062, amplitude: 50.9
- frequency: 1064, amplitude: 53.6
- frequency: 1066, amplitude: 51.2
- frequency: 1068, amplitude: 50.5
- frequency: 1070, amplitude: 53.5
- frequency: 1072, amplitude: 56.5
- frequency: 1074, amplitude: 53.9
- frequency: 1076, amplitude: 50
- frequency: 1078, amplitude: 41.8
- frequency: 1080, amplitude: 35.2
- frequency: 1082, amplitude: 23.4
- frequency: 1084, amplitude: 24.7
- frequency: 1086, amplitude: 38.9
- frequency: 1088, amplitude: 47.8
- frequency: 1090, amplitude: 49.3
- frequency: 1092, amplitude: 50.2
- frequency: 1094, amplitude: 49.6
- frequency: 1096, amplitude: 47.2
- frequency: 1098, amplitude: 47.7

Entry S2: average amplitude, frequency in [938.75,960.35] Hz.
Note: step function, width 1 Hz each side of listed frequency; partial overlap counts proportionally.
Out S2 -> 47.9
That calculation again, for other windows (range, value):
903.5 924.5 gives 35.5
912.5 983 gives 46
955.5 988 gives 47.5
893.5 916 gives 31.4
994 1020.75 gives 51.8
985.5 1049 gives 51.3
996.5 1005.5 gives 50.9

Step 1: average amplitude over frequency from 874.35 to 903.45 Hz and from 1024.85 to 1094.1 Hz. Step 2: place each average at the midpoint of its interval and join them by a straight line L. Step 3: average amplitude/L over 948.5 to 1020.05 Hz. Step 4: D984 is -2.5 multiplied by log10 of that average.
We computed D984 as -0.13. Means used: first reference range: 37.5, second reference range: 48.6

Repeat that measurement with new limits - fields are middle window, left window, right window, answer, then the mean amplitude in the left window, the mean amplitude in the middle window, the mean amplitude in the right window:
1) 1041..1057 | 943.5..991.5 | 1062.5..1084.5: -0.115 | 47.6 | 51.1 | 45.5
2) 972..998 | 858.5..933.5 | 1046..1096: -0.102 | 40.1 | 48.2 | 47.5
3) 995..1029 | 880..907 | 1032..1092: -0.177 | 35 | 52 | 48.1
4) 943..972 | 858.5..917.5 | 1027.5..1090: -0.107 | 39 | 47.3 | 48.4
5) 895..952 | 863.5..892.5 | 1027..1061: 0.129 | 43.6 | 40.7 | 51.2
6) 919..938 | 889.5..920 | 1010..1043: -0.236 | 32.9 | 45.5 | 51.7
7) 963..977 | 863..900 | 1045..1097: -0.069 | 41.2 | 47.1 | 47.6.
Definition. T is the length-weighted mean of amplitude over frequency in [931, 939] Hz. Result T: 48.3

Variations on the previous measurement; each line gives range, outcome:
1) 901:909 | 29.4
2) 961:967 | 46.7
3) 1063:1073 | 53.1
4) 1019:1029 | 51.6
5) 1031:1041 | 51.4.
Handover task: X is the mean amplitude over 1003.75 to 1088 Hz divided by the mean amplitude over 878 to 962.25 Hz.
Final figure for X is 1.21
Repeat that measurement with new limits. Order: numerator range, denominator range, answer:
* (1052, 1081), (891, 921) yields 1.51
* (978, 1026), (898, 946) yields 1.26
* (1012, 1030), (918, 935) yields 1.16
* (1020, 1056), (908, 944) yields 1.20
